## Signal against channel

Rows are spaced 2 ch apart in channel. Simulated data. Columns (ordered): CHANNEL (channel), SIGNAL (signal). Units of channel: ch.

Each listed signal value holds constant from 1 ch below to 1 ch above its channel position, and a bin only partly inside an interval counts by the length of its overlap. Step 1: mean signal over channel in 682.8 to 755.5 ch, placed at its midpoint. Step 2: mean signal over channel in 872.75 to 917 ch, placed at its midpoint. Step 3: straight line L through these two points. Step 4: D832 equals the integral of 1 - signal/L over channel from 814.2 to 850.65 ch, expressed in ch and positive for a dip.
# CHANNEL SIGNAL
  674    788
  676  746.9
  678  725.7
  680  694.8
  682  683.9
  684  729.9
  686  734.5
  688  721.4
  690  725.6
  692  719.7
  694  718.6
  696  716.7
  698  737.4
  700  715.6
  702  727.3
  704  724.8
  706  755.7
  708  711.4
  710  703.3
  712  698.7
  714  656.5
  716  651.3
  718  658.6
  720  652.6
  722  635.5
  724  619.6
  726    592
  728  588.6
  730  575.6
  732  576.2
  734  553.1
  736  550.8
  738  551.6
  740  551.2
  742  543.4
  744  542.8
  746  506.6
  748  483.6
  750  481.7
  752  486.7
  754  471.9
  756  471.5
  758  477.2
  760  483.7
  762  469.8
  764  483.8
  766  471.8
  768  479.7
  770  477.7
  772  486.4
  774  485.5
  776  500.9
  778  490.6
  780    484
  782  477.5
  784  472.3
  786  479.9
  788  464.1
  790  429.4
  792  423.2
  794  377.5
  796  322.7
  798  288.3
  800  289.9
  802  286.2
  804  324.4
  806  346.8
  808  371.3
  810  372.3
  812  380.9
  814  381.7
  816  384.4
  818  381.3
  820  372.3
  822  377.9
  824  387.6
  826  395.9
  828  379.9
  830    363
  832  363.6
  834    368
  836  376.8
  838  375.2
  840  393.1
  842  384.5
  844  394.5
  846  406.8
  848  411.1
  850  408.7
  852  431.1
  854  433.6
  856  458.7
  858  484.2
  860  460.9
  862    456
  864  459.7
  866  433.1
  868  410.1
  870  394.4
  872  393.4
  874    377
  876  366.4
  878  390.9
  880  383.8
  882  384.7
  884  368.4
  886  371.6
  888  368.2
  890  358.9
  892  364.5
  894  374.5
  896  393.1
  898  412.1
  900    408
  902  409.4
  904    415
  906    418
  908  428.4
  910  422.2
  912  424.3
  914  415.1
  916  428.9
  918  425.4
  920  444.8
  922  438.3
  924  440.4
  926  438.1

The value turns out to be 7.1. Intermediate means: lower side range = 632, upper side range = 395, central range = 384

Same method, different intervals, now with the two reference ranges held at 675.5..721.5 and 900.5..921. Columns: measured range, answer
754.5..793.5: 8.59 ch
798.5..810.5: 5.03 ch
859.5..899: 5.95 ch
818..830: 3.52 ch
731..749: 3.10 ch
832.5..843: 2.86 ch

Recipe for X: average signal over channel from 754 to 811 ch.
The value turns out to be 429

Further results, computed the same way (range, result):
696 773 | 581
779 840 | 383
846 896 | 406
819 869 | 407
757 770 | 478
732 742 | 553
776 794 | 462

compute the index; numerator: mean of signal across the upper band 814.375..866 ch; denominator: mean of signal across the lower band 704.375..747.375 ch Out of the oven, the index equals 0.66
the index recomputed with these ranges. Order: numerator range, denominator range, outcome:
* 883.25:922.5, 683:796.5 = 0.71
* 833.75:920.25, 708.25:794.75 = 0.77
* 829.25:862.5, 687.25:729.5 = 0.60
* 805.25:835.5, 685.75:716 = 0.52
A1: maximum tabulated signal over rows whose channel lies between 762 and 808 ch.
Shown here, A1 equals 500.9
